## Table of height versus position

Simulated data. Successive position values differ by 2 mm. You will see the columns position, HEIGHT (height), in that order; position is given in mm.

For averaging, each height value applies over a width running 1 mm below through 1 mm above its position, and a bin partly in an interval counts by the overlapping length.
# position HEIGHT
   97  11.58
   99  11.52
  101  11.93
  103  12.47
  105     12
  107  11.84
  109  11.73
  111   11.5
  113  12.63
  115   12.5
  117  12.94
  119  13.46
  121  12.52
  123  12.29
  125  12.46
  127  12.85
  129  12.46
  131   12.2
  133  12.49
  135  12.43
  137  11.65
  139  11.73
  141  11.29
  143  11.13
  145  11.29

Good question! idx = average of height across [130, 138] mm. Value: 12.2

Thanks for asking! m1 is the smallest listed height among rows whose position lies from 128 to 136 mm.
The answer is 12.2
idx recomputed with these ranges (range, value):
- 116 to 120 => 13.2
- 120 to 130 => 12.5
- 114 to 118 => 12.7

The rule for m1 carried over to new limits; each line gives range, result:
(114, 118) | 12.5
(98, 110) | 11.52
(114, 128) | 12.29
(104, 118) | 11.5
